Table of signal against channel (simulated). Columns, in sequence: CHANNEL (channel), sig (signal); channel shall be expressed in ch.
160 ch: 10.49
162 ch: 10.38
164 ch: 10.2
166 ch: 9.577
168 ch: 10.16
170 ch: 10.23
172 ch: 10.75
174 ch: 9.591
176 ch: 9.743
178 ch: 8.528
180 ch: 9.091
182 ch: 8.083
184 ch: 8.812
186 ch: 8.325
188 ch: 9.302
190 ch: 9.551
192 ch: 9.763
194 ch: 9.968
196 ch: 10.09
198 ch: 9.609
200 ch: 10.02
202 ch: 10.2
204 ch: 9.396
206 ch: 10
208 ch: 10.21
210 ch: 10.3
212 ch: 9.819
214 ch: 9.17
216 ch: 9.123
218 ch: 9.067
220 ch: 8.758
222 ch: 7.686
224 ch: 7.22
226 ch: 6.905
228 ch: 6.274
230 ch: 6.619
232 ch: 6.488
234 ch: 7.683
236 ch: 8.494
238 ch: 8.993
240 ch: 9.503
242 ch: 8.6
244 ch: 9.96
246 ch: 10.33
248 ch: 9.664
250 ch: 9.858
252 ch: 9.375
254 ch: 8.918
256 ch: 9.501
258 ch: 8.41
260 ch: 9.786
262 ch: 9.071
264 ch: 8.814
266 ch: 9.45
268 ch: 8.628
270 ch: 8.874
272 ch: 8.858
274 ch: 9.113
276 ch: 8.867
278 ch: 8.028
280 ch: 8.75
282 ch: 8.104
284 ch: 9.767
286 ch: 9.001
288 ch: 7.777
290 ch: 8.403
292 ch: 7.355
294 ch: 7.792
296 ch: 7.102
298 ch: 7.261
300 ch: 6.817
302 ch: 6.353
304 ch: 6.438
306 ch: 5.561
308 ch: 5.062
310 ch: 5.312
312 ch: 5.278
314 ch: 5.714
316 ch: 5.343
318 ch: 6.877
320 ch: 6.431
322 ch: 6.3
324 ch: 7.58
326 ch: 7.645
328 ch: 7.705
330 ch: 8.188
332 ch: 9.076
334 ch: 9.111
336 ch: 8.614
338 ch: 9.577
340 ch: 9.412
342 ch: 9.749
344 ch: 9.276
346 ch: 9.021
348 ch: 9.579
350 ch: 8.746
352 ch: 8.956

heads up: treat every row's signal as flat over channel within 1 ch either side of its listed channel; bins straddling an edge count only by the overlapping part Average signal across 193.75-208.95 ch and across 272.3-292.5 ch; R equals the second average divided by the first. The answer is 0.9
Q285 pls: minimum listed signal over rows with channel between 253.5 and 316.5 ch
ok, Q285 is 5.062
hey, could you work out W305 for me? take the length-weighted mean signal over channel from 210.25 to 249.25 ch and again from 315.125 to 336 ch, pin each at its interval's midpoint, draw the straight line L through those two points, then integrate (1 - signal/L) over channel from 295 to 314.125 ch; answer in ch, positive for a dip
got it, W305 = 3.99 ch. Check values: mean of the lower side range 8.48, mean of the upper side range 7.5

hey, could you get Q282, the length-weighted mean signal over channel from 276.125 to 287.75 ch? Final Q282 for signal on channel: 8.68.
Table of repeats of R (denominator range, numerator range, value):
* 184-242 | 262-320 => 0.85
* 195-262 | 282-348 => 0.84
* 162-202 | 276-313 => 0.76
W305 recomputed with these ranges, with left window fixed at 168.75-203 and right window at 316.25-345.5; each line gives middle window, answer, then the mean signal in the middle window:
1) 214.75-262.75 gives 2.3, 8.6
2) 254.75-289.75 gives -0.5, 8.86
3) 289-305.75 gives 2.7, 7.12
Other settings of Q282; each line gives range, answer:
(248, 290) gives 8.95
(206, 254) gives 8.73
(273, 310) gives 7.58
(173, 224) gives 9.33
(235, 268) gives 9.28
